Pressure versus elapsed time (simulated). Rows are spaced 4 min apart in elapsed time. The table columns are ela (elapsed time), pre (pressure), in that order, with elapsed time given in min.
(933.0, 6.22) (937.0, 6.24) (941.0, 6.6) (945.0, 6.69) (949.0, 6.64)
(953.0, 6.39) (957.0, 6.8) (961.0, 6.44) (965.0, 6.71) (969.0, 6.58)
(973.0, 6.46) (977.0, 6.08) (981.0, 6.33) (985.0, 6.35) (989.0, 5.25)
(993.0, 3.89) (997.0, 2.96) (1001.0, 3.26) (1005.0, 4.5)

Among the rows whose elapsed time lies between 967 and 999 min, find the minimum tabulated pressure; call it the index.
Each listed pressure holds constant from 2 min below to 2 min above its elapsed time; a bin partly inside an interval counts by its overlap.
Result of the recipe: 2.96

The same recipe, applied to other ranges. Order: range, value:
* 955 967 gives 6.44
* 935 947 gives 6.24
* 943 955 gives 6.39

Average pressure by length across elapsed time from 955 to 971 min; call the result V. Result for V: 6.63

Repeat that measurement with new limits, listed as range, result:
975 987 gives 6.25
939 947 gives 6.64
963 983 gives 6.43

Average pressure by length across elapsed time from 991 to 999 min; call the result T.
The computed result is 3.42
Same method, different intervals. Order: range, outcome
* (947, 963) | 6.57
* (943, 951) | 6.67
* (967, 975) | 6.52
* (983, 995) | 5.16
